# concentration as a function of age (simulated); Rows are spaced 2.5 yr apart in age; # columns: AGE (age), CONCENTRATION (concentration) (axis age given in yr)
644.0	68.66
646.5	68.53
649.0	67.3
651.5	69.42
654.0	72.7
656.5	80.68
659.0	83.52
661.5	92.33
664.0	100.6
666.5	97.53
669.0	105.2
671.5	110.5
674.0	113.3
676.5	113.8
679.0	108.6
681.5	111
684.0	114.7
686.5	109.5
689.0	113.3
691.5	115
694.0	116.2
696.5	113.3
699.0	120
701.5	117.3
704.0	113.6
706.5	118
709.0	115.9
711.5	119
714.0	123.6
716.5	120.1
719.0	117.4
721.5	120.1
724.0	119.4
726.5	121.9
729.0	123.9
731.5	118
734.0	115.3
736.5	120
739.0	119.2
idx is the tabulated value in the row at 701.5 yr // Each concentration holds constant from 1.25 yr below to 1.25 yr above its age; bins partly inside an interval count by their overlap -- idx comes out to 117.3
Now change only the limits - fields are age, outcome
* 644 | 68.66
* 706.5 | 118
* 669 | 105.2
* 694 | 116.2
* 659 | 83.52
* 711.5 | 119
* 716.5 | 120.1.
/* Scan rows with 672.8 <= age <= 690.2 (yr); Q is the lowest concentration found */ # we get 108.6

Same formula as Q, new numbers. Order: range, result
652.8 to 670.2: 72.7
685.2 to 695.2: 109.5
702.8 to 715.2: 113.6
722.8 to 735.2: 115.3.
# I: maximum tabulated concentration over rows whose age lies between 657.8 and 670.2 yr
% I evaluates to 105.2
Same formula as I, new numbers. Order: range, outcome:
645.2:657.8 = 80.68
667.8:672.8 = 110.5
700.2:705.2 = 117.3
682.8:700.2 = 120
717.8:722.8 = 120.1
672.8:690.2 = 114.7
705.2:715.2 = 123.6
